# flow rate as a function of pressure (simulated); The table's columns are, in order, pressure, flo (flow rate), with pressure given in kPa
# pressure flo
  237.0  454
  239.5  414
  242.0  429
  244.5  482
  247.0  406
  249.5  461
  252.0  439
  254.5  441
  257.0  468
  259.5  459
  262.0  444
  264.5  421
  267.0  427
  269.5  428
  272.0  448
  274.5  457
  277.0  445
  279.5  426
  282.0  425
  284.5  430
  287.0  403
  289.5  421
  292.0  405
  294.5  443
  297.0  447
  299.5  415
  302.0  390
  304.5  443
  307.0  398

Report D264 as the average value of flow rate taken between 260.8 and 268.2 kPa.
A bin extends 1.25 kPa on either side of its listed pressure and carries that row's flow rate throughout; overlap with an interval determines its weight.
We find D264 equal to 431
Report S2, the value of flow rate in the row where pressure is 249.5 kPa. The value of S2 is 461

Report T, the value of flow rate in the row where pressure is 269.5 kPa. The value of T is 428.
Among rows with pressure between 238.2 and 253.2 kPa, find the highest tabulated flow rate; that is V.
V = 482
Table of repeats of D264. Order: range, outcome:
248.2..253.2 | 450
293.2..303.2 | 424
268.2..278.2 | 444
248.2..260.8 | 453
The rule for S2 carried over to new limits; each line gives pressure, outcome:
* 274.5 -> 457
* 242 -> 429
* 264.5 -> 421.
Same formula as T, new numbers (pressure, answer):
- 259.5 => 459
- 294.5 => 443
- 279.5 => 426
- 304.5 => 443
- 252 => 439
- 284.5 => 430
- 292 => 405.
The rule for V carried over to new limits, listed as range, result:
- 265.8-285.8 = 457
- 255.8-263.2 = 468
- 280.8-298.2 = 447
